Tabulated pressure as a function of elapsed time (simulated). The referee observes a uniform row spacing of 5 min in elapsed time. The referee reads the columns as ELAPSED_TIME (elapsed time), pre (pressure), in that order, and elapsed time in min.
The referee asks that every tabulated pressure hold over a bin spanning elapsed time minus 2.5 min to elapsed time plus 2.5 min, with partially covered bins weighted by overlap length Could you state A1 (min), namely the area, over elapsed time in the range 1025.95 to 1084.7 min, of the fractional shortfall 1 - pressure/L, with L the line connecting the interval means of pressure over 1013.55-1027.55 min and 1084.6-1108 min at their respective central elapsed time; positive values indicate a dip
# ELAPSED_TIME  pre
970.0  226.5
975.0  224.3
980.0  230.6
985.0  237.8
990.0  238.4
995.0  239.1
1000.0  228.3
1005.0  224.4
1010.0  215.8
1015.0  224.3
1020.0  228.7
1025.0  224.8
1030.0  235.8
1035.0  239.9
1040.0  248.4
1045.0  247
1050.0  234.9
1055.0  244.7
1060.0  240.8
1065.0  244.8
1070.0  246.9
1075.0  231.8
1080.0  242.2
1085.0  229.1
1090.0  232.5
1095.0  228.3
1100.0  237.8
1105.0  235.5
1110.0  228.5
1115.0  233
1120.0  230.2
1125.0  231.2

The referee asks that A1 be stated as -2.9 min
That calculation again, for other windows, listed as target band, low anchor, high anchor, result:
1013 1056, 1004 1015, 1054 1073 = -0.9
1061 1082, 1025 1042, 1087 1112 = -0.6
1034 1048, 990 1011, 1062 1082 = -0.5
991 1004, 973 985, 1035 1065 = 0.0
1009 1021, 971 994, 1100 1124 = 0.5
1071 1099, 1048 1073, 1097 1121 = 0.5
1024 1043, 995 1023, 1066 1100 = -0.8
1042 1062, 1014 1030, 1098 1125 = -1.1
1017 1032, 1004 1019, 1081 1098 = -0.4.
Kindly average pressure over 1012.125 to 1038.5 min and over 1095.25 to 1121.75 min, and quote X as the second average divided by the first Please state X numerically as 1.01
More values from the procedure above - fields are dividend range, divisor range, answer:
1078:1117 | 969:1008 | 1.01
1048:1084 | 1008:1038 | 1.05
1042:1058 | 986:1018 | 1.06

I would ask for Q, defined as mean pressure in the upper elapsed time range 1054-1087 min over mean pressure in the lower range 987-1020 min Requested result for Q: 1.1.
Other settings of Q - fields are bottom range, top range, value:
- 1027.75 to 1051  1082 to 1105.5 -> 0.96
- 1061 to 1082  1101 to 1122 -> 0.96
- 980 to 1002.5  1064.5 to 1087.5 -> 1.01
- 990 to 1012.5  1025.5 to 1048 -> 1.06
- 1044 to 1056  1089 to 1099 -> 0.96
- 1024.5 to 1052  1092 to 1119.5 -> 0.97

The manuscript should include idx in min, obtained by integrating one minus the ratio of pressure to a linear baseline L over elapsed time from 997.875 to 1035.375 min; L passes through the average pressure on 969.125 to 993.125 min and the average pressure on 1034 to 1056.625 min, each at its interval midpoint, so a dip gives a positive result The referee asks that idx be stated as 1.8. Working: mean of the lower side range 232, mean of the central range 227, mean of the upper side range 243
